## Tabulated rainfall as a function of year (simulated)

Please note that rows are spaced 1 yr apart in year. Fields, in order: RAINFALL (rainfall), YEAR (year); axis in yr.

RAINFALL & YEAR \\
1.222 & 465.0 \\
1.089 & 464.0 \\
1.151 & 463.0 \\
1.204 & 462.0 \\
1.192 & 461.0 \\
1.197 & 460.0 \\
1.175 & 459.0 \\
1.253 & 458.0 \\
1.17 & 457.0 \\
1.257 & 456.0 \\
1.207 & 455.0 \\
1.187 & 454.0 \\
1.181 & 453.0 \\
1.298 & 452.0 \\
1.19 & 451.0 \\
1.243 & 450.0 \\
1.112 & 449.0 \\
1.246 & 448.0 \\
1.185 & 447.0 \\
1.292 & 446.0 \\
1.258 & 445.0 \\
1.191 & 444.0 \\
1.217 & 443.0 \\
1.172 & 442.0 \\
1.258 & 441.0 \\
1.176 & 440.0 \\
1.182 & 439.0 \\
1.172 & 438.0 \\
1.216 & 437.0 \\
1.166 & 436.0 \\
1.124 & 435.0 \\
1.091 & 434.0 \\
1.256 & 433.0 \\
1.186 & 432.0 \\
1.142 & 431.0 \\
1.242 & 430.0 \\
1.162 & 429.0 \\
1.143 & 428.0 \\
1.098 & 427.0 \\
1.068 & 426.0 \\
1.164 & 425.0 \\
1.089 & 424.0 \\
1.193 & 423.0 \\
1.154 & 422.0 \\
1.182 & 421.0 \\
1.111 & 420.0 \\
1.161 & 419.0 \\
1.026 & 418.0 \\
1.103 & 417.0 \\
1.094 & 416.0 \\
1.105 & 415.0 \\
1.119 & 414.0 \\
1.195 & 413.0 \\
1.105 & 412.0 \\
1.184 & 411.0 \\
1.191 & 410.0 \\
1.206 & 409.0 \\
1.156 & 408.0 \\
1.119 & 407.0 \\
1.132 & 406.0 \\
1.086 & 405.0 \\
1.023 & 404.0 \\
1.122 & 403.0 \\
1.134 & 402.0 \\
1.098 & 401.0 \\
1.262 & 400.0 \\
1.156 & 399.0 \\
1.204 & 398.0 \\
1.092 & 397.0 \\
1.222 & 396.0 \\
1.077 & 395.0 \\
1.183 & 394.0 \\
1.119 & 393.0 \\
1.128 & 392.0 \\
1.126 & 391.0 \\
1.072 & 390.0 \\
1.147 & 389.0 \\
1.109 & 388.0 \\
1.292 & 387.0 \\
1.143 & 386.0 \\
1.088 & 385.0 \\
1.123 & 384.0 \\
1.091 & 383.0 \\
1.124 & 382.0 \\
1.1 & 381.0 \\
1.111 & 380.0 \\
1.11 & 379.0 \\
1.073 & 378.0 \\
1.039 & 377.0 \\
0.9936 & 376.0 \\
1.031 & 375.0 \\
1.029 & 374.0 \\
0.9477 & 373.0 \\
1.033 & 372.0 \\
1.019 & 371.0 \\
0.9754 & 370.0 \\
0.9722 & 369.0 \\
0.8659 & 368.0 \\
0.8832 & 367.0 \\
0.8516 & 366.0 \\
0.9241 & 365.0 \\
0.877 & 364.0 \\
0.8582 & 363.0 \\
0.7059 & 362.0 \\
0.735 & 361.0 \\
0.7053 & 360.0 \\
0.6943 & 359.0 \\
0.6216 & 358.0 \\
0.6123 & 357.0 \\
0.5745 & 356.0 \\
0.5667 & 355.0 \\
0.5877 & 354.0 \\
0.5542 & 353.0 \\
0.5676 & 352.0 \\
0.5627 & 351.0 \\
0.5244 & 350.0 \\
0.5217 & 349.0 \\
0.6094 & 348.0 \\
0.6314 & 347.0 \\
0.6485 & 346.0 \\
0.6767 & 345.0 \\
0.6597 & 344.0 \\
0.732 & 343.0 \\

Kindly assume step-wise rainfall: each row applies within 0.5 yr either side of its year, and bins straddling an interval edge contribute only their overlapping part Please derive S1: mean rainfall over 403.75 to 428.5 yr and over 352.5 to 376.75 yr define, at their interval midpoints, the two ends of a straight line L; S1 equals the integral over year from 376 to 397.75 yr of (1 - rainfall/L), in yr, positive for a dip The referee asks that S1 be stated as -3.8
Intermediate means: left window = 0.82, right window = 1.13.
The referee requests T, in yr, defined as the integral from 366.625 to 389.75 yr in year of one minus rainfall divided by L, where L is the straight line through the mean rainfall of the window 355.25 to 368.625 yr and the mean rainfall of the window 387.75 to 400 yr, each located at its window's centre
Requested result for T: -2.5 yr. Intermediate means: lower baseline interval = 0.761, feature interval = 1.06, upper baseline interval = 1.14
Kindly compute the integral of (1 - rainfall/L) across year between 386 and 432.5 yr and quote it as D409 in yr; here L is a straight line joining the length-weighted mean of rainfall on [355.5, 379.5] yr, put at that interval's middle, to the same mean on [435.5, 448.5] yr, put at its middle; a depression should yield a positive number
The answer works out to -3.5 yr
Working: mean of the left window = 0.88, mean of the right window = 1.21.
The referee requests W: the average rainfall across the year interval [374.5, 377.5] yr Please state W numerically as 1.02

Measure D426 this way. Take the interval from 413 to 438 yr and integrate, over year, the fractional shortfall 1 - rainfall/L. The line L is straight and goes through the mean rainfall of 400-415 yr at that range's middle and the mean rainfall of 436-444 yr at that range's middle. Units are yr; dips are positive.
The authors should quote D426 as 0.6 yr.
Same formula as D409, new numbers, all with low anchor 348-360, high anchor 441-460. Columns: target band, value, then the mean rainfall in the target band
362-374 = -4.31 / 0.923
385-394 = -3.57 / 1.14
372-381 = -3.82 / 1.04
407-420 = -2.18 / 1.14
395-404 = -2.72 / 1.15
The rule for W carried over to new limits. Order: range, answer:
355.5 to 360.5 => 0.642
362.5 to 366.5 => 0.878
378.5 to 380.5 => 1.11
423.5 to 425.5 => 1.13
